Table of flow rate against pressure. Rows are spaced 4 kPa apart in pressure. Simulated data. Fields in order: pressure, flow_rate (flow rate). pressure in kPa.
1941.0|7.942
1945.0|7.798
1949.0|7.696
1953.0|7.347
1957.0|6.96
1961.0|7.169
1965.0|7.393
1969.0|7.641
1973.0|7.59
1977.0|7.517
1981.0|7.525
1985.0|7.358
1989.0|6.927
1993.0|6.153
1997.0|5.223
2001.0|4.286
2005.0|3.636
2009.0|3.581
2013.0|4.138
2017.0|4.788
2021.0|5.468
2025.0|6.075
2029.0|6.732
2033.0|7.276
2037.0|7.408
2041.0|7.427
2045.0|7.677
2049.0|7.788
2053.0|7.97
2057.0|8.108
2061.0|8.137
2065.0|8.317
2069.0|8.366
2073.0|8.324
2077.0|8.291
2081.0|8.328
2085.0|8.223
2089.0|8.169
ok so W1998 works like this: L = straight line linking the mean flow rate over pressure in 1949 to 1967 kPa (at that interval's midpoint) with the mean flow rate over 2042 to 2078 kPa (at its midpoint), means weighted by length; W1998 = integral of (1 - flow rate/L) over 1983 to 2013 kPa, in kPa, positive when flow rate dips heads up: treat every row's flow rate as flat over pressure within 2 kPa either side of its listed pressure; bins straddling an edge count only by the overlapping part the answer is 9.27 kPa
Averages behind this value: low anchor 7.27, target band 5.23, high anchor 8.08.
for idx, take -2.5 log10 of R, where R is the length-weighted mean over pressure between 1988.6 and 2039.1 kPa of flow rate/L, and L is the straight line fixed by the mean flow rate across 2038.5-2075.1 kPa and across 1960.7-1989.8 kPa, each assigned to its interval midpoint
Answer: 0.372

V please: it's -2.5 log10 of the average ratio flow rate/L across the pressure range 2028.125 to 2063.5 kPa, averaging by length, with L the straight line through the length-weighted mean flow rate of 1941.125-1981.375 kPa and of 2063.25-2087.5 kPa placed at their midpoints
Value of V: 0.061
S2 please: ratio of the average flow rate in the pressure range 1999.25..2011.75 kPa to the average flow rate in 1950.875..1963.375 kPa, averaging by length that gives 0.54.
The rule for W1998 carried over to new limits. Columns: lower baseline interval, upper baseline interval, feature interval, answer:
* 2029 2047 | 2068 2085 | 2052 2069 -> -0.5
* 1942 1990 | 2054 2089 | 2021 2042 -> 3.0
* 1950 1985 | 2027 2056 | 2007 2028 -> 7.2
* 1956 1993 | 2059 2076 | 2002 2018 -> 7.6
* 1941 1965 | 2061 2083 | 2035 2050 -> 1.0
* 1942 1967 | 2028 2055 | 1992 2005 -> 4.4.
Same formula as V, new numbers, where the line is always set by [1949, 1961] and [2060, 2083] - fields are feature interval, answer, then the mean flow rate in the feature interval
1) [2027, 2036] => 0.129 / 7.05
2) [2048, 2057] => 0.026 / 7.94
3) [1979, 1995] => 0.081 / 6.99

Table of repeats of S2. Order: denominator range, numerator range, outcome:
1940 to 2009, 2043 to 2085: 1.21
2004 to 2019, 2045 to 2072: 1.99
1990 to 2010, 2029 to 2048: 1.56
